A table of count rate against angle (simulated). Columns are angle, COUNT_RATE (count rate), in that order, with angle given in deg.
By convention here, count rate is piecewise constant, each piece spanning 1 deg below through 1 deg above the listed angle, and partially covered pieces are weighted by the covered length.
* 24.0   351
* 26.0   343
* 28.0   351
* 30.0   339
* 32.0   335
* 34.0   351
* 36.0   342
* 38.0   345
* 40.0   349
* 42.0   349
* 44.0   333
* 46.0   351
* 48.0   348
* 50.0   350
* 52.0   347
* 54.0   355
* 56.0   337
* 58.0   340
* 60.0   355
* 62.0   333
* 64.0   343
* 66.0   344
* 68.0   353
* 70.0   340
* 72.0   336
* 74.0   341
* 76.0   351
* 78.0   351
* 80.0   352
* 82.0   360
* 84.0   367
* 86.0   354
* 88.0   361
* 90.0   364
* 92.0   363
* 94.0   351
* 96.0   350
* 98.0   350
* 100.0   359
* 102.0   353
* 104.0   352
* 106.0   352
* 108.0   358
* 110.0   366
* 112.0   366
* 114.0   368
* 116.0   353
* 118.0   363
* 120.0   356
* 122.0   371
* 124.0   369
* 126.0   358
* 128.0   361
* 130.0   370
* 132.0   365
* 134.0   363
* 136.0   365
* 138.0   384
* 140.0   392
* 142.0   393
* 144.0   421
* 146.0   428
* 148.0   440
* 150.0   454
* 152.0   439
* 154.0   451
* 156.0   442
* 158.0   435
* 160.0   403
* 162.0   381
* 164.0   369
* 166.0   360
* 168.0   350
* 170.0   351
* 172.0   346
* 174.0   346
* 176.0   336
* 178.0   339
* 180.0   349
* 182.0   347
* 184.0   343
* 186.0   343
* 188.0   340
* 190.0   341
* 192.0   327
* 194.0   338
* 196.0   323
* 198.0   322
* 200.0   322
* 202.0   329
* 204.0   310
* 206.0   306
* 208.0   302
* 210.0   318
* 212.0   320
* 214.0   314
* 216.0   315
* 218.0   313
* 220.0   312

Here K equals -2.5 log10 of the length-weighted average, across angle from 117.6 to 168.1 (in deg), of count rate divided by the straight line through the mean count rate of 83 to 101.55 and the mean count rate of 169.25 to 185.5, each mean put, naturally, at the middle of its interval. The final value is -0.13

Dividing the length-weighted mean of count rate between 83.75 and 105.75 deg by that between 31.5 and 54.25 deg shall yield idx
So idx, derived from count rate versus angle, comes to 1.03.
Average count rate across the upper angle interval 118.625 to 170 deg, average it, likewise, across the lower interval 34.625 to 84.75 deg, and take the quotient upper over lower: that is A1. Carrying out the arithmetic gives 1.1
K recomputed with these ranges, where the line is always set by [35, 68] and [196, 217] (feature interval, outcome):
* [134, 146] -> -0.191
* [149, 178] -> -0.196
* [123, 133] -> -0.105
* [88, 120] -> -0.070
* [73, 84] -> -0.038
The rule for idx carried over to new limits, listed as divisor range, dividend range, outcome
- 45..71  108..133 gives 1.05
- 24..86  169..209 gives 0.96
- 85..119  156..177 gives 1.04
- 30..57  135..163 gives 1.21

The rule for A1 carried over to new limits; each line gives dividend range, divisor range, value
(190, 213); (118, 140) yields 0.87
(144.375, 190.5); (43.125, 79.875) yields 1.10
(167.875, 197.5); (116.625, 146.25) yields 0.91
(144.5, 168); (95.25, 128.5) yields 1.16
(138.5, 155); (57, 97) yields 1.22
